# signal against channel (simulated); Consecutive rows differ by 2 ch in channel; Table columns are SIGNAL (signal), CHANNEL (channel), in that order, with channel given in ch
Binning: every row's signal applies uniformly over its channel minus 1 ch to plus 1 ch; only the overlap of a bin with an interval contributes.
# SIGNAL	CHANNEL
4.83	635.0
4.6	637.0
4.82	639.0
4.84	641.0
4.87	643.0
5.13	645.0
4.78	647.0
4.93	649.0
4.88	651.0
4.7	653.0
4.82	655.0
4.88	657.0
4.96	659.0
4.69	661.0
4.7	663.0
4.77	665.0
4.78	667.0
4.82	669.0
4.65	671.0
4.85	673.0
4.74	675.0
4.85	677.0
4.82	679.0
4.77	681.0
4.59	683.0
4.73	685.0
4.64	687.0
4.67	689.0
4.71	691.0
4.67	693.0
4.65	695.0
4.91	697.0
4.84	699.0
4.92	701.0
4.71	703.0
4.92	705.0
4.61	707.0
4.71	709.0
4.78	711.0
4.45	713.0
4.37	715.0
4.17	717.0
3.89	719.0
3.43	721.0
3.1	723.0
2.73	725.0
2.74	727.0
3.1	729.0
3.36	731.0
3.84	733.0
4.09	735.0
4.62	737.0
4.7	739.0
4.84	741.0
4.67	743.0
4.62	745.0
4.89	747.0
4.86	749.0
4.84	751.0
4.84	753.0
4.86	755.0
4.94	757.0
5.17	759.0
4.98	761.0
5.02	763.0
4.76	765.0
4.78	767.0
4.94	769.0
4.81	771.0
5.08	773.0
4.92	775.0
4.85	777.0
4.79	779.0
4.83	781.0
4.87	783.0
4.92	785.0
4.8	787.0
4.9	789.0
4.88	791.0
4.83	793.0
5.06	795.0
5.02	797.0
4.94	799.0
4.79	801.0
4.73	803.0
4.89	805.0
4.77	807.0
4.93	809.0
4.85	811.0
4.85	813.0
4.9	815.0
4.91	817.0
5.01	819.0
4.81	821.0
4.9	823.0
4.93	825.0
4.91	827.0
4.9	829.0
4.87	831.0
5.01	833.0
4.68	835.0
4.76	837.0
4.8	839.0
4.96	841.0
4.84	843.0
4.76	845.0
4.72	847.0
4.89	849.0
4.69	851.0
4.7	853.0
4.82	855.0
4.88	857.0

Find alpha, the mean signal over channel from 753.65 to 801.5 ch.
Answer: 4.91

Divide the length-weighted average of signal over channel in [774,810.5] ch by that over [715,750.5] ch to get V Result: 1.22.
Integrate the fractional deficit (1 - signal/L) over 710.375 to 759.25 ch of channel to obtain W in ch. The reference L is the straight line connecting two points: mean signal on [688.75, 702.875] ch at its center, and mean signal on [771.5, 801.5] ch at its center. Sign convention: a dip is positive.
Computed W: 6.2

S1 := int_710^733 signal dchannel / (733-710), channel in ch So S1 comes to 3.66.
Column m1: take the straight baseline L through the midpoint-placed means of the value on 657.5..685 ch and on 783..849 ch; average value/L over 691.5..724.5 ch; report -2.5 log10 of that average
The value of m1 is 0.087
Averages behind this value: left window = 4.77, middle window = 4.42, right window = 4.87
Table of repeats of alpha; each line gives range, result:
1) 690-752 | 4.31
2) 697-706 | 4.85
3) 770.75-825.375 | 4.89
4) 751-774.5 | 4.92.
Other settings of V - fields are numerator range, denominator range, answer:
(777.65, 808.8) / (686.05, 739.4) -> 1.15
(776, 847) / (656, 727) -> 1.07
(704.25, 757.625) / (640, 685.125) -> 0.88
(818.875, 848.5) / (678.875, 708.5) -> 1.02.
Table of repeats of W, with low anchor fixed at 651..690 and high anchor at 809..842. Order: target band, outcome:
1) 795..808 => 0.0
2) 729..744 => 1.8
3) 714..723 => 1.7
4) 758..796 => -0.5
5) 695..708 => -0.1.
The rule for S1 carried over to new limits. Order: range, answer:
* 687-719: 4.65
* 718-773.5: 4.37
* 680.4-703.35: 4.73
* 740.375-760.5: 4.86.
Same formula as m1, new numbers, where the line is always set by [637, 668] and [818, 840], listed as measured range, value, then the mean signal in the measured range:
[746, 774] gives -0.01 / 4.91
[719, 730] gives 0.49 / 3.1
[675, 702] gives 0.02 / 4.75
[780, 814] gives 0.00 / 4.87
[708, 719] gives 0.09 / 4.44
